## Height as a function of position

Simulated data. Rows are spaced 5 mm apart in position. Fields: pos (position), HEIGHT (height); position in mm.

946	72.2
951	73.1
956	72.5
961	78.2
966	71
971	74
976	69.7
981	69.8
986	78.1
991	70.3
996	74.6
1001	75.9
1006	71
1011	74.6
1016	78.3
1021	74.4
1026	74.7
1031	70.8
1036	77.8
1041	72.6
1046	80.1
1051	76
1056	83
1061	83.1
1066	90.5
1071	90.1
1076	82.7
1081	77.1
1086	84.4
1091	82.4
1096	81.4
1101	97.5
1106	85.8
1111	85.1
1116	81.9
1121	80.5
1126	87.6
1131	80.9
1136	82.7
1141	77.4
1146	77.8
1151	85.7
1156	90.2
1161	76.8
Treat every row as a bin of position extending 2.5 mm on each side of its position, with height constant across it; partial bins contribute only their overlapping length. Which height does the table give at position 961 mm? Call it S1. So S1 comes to 78.2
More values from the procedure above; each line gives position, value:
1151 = 85.7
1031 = 70.8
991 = 70.3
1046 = 80.1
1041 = 72.6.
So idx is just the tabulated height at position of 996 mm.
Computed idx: 74.6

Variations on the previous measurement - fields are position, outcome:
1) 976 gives 69.7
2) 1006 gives 71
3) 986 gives 78.1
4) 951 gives 73.1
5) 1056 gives 83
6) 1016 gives 78.3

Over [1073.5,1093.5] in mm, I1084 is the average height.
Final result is 81.7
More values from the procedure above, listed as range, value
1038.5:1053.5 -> 76.2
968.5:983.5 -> 71.2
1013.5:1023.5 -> 76.3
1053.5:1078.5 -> 85.9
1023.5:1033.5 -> 72.8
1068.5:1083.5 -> 83.3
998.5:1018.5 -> 75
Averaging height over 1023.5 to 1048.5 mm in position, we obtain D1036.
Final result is 75.2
